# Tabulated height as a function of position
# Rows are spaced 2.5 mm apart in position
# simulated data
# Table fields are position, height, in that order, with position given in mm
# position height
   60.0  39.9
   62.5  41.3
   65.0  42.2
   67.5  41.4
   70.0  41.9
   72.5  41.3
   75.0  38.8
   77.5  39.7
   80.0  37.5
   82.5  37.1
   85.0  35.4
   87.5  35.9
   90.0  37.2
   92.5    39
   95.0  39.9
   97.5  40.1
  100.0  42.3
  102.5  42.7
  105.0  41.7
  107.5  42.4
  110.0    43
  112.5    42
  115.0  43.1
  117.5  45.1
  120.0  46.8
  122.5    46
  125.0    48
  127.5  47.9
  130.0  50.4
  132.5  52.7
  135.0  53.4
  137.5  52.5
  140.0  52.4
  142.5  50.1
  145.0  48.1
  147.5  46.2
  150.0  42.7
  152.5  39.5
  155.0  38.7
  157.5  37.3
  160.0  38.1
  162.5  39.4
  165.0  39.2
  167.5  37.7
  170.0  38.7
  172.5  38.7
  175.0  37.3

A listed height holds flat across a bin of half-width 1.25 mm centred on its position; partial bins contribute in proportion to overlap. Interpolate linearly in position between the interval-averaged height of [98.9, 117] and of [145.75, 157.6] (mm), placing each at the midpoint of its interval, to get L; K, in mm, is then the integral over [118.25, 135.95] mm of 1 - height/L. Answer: -3.0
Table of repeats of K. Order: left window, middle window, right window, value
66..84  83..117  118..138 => 3.00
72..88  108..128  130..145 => 0.86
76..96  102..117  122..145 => 0.46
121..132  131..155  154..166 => -2.48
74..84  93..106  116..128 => 0.31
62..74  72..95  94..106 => 1.94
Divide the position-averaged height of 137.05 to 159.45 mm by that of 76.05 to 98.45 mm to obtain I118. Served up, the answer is 1.2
